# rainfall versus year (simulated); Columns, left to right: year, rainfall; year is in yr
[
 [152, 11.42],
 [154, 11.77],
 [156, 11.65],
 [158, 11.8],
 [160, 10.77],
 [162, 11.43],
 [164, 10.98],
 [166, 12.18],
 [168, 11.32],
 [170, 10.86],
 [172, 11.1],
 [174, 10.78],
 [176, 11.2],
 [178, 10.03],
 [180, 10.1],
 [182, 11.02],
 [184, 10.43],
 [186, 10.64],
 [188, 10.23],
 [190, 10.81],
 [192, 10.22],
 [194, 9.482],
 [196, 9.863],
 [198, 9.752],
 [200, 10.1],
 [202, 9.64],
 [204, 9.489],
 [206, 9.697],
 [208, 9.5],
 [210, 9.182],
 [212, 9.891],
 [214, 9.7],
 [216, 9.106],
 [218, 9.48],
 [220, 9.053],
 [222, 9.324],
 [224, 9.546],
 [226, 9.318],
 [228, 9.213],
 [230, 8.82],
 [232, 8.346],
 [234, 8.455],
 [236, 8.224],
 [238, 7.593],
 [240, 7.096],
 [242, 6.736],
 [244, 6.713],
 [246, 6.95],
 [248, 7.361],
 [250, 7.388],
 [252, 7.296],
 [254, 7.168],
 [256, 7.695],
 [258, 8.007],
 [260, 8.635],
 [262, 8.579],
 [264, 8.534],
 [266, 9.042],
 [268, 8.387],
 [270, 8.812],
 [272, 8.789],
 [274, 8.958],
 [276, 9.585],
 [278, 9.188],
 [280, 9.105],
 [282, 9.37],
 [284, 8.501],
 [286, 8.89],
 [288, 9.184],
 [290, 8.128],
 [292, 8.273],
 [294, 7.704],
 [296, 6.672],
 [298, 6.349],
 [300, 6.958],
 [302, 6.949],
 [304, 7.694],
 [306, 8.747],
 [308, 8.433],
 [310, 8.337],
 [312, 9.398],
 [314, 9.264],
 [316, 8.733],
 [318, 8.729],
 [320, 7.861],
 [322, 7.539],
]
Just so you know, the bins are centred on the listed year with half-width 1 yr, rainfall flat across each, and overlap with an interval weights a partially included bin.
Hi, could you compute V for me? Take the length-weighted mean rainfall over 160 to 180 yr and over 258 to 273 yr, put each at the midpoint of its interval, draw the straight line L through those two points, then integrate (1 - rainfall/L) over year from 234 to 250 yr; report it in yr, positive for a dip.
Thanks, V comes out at 3.3 yr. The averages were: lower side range 11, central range 7.32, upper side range 8.64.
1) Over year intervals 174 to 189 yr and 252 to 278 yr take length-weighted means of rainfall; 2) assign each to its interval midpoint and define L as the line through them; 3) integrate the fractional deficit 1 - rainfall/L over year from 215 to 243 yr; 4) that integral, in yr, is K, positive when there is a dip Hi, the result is 2.37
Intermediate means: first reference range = 10.5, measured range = 8.59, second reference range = 8.49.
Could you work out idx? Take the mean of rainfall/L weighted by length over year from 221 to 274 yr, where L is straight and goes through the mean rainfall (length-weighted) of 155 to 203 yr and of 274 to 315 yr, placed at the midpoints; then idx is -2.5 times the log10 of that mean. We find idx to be 0.14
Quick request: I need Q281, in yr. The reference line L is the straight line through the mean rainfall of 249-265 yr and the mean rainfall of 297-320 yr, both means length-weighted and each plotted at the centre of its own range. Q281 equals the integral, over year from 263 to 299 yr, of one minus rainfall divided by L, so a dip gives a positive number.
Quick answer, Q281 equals -2.3 yr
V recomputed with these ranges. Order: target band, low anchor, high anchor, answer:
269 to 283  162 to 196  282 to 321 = -0.7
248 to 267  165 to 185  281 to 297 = 2.2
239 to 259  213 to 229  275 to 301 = 3.7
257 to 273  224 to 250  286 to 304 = -1.7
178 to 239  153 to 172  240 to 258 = -2.7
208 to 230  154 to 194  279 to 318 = 1.3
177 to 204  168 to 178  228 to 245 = -0.2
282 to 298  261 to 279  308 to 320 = 1.2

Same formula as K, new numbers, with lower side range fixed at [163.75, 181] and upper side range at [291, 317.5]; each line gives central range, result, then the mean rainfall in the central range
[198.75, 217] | 1.0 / 9.59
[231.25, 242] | 1.9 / 7.82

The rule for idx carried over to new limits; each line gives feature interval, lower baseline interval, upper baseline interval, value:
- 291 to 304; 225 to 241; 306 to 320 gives 0.20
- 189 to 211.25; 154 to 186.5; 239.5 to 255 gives -0.03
